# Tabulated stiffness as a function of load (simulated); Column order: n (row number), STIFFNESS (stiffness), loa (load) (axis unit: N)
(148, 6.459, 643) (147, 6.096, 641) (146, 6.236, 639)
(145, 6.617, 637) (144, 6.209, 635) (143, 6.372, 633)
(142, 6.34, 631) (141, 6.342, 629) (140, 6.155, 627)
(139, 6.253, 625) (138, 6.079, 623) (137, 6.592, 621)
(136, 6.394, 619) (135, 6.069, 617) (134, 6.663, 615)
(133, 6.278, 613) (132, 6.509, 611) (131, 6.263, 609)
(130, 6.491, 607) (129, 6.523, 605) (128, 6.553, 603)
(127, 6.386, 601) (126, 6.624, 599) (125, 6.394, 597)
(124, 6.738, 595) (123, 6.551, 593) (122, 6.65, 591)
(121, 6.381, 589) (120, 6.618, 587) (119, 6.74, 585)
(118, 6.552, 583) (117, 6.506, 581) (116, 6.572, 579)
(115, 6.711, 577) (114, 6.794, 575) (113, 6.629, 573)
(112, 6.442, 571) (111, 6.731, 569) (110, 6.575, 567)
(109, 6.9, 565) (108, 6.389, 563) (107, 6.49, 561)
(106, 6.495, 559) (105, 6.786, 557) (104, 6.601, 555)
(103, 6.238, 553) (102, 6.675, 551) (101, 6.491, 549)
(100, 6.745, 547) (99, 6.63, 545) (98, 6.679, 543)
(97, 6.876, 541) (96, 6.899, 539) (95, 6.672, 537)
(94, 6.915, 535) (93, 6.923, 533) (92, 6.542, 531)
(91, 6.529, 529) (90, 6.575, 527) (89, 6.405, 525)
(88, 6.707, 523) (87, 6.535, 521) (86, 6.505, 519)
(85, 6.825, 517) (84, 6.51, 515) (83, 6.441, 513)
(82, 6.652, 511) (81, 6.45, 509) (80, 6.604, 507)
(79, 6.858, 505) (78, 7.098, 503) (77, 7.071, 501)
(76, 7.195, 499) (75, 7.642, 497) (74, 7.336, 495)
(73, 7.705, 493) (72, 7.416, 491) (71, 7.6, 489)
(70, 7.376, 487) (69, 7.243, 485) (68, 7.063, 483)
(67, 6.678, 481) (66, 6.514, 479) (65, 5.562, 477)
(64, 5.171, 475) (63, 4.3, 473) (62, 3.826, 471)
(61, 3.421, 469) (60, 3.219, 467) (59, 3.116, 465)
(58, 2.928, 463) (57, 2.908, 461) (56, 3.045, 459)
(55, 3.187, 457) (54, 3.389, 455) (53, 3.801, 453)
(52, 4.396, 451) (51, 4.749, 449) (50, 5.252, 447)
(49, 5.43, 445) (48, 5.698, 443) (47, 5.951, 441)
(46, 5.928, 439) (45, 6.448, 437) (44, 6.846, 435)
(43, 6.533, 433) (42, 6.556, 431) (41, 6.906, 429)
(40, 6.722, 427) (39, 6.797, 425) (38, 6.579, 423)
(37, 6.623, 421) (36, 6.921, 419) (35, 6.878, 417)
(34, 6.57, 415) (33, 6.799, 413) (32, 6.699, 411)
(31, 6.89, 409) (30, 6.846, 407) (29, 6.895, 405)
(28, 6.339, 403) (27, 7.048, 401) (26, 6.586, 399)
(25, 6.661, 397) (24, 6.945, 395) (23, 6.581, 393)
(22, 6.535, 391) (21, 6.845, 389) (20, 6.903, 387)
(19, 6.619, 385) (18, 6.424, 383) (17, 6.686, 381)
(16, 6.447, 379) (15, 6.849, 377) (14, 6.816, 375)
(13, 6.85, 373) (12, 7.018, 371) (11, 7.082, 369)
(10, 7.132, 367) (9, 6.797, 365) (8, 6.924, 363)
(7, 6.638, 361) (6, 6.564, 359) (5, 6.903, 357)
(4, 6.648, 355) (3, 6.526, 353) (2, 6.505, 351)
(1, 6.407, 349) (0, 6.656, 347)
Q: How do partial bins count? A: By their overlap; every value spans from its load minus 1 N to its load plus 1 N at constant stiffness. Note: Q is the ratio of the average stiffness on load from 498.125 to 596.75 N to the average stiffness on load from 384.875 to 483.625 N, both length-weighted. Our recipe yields 1.2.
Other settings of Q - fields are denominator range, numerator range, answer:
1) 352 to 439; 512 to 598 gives 0.98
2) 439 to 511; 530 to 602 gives 1.20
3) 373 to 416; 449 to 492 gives 0.72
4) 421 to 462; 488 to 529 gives 1.28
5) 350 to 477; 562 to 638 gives 1.09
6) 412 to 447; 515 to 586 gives 1.03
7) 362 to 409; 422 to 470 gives 0.74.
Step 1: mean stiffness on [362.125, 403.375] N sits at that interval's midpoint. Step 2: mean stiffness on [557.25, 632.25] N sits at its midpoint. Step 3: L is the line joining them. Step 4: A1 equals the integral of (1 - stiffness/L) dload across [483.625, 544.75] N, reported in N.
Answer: -2.7 N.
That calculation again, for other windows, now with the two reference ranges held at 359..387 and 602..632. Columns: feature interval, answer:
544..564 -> -0.2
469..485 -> 2.5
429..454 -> 3.7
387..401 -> 0.0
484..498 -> -1.9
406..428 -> -0.1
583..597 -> -0.4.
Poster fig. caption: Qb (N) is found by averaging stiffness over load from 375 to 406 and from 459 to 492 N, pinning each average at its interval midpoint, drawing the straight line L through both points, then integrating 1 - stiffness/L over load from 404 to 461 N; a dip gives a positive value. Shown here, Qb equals 1.4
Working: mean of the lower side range 6.69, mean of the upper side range 5.2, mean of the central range 5.85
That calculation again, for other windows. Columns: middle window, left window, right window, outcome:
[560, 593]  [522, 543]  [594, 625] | -0.3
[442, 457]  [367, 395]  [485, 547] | 4.9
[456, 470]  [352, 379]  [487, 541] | 7.6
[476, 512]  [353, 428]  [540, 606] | -1.8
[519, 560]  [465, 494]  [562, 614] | -2.7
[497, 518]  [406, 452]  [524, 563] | -0.9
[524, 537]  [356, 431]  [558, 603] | 0.0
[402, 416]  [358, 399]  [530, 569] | 0.0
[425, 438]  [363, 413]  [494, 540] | 0.2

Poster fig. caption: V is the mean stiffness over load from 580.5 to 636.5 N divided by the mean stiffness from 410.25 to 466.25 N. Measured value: 1.18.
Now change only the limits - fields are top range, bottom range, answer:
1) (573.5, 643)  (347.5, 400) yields 0.96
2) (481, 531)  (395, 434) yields 1.03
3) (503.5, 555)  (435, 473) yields 1.53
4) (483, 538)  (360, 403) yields 1.02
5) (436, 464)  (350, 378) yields 0.66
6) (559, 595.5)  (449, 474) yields 1.88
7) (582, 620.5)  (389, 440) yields 0.97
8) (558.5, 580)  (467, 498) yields 1.06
